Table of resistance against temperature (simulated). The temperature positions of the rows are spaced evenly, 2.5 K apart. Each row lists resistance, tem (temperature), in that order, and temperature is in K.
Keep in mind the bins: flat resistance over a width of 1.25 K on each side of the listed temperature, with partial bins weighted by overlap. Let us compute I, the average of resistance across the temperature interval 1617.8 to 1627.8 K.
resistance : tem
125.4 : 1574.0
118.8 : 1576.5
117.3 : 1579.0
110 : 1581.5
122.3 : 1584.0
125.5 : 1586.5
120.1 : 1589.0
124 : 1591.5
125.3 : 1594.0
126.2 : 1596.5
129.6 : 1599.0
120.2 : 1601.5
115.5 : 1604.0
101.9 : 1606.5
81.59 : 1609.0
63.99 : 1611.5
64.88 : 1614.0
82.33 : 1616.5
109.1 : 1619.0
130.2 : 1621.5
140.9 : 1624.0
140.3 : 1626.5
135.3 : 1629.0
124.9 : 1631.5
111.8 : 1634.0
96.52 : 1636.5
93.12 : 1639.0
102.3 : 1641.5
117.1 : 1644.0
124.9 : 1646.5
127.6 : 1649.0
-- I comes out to 130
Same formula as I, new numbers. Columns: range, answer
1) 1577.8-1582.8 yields 114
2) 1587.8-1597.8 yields 124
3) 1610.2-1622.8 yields 90.3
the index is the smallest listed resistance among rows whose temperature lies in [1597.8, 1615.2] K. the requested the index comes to 63.99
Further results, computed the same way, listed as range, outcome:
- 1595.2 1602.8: 120.2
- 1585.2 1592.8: 120.1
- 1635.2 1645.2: 93.12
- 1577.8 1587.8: 110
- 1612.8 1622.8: 64.88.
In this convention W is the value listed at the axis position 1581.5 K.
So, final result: 110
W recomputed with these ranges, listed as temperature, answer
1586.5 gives 125.5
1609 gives 81.59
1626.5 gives 140.3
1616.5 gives 82.33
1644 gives 117.1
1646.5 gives 124.9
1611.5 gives 63.99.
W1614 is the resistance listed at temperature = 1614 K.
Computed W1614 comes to 64.88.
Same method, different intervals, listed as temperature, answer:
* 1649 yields 127.6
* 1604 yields 115.5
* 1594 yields 125.3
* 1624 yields 140.9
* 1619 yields 109.1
